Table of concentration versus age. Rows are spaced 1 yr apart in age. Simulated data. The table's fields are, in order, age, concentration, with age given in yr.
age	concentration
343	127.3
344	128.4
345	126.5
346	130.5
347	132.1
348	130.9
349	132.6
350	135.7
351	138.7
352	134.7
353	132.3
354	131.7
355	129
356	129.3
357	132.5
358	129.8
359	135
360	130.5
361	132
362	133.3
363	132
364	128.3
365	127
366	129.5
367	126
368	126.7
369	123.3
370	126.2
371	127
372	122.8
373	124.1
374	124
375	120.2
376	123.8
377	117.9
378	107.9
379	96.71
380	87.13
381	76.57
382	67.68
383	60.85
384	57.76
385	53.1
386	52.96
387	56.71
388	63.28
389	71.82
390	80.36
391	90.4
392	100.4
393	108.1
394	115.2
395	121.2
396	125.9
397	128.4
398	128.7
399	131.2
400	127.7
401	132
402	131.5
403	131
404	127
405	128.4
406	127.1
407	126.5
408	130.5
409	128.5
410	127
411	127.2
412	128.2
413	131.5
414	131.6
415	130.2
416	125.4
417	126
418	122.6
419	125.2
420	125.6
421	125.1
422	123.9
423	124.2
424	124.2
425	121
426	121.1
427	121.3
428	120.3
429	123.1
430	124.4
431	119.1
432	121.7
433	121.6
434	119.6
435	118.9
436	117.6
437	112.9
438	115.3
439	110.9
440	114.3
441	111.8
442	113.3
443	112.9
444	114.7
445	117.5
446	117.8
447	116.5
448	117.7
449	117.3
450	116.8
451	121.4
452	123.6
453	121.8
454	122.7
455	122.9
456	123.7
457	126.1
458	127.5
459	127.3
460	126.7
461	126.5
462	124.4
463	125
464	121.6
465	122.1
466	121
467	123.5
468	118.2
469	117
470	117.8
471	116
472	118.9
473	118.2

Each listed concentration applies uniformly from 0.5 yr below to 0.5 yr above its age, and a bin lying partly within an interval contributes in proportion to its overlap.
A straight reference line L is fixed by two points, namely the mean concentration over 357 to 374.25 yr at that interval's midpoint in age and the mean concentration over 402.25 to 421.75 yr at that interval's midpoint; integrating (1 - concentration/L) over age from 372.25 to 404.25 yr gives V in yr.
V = 6.7 yr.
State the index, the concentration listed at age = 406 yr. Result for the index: 127.1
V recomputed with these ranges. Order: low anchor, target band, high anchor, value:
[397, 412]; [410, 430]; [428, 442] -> -0.32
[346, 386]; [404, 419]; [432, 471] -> -1.16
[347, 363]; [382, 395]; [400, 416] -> 5.28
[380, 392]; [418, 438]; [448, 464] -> -4.01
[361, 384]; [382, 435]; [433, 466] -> 1.11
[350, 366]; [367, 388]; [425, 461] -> 5.15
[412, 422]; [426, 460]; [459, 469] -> 1.48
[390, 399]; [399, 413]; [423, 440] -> -1.61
